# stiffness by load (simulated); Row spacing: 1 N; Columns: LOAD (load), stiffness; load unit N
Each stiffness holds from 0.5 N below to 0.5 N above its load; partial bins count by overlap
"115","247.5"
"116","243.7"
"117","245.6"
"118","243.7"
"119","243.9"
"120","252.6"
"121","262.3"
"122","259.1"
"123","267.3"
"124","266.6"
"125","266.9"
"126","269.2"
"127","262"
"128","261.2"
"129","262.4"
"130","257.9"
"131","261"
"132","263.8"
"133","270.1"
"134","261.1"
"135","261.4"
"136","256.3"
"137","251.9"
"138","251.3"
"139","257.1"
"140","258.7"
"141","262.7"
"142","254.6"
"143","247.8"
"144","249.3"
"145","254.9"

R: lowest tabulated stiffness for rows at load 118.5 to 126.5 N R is 243.9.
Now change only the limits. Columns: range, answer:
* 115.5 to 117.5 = 243.7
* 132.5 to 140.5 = 251.3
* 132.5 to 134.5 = 261.1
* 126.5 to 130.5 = 257.9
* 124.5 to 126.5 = 266.9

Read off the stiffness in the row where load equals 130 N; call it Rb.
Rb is 257.9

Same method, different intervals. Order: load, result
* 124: 266.6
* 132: 263.8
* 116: 243.7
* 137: 251.9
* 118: 243.7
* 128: 261.2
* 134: 261.1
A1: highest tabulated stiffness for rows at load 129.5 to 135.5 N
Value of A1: 270.1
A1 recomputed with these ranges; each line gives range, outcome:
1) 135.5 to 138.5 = 256.3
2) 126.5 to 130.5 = 262.4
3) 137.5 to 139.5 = 257.1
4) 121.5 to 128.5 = 269.2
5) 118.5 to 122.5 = 262.3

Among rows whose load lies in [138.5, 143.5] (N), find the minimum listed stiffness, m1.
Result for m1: 247.8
